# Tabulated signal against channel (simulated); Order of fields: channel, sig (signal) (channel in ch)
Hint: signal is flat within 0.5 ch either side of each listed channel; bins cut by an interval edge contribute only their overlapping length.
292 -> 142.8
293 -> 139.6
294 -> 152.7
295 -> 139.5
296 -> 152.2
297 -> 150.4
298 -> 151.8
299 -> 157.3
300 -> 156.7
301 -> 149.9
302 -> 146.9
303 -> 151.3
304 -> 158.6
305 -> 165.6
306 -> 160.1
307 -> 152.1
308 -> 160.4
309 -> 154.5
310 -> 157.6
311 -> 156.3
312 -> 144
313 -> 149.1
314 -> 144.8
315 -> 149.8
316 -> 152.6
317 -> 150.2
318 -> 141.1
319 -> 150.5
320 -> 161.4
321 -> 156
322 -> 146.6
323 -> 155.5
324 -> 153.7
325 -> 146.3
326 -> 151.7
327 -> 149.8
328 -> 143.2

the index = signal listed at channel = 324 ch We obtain 153.7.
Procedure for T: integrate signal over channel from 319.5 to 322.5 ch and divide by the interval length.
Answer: 155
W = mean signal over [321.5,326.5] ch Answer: 151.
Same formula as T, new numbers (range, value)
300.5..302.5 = 148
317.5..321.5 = 152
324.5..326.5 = 149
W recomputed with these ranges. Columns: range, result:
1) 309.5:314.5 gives 150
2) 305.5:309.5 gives 157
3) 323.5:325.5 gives 150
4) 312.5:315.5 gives 148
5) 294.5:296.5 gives 146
